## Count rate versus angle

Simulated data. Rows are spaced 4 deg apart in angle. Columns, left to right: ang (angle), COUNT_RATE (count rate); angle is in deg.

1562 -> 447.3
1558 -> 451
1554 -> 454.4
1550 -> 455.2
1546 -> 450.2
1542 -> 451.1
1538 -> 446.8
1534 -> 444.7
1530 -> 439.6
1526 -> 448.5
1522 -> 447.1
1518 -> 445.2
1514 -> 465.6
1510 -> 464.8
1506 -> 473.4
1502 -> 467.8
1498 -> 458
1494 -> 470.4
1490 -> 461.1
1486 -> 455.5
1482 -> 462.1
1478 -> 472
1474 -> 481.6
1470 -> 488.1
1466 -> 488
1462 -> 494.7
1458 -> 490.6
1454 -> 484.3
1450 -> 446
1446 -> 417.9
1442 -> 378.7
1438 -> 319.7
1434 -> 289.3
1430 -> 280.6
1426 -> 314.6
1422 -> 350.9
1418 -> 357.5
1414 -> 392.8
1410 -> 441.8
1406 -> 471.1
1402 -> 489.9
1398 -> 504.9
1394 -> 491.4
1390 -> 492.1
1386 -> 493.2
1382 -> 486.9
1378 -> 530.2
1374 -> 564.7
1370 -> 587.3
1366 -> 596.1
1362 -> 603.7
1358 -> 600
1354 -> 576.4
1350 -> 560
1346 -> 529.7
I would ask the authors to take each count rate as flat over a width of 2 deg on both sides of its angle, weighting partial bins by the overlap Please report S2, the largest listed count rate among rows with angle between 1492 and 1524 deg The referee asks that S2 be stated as 473.4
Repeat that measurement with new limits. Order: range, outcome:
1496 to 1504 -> 467.8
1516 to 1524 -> 447.1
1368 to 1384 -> 587.3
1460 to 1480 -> 494.7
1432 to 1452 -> 446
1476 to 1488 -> 472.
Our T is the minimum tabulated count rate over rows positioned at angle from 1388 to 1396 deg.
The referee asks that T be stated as 491.4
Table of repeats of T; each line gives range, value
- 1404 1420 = 357.5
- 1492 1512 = 458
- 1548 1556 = 454.4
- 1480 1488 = 455.5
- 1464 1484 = 462.1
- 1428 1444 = 280.6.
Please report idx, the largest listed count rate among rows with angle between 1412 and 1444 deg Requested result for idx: 392.8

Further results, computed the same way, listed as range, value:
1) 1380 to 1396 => 493.2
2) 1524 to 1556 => 455.2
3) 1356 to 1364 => 603.7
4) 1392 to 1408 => 504.9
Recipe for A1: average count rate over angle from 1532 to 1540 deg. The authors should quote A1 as 446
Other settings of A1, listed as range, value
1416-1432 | 326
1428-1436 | 285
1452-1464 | 490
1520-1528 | 448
